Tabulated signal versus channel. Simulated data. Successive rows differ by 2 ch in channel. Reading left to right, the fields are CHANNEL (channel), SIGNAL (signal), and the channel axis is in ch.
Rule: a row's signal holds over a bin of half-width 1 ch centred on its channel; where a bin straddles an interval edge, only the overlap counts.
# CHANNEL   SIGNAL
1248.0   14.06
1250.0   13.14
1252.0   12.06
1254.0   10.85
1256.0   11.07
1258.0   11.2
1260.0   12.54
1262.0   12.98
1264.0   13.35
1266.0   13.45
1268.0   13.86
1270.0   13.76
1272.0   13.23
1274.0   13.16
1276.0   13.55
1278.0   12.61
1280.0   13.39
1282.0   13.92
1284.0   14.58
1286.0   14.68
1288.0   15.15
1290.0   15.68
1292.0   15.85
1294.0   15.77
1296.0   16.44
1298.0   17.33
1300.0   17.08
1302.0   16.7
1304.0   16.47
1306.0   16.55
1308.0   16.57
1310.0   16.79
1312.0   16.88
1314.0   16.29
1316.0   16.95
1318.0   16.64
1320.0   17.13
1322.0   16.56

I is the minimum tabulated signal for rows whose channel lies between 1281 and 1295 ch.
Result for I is 13.92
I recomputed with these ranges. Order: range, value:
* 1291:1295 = 15.77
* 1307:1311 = 16.57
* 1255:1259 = 11.07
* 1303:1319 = 16.29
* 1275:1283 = 12.61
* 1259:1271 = 12.54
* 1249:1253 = 12.06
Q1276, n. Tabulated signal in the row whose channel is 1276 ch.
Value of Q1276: 13.55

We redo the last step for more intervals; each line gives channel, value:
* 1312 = 16.88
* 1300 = 17.08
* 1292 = 15.85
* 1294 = 15.77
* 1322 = 16.56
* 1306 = 16.55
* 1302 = 16.7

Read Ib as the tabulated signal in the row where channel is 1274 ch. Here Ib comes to 13.16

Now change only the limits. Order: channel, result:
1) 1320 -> 17.13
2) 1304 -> 16.47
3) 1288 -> 15.15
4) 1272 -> 13.23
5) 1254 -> 10.85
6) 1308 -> 16.57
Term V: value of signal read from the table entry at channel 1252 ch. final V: 12.06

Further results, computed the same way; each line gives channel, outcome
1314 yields 16.29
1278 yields 12.61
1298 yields 17.33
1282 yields 13.92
